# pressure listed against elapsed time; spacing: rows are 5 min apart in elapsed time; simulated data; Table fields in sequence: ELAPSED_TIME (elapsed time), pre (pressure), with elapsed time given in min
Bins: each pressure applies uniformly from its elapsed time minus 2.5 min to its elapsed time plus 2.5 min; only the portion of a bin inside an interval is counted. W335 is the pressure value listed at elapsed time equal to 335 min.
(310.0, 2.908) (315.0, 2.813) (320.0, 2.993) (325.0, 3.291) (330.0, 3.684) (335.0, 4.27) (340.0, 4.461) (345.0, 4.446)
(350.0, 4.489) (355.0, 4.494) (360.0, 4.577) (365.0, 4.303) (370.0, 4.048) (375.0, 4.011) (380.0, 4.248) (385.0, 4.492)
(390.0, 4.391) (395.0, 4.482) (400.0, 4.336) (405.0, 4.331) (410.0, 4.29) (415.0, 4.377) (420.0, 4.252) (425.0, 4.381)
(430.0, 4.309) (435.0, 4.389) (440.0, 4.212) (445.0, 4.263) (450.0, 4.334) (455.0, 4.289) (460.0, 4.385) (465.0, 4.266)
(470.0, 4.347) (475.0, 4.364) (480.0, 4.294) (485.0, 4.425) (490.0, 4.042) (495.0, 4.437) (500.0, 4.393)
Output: 4.27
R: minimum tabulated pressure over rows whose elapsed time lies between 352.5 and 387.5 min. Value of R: 4.011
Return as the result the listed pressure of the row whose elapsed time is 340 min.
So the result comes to 4.461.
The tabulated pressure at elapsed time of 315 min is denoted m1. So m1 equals 2.813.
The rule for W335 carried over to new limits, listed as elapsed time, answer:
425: 4.381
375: 4.011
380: 4.248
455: 4.289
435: 4.389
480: 4.294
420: 4.252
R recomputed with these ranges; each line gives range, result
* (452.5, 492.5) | 4.042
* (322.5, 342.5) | 3.291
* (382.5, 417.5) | 4.29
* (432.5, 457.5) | 4.212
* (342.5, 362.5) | 4.446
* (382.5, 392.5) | 4.391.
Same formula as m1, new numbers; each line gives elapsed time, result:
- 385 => 4.492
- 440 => 4.212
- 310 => 2.908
